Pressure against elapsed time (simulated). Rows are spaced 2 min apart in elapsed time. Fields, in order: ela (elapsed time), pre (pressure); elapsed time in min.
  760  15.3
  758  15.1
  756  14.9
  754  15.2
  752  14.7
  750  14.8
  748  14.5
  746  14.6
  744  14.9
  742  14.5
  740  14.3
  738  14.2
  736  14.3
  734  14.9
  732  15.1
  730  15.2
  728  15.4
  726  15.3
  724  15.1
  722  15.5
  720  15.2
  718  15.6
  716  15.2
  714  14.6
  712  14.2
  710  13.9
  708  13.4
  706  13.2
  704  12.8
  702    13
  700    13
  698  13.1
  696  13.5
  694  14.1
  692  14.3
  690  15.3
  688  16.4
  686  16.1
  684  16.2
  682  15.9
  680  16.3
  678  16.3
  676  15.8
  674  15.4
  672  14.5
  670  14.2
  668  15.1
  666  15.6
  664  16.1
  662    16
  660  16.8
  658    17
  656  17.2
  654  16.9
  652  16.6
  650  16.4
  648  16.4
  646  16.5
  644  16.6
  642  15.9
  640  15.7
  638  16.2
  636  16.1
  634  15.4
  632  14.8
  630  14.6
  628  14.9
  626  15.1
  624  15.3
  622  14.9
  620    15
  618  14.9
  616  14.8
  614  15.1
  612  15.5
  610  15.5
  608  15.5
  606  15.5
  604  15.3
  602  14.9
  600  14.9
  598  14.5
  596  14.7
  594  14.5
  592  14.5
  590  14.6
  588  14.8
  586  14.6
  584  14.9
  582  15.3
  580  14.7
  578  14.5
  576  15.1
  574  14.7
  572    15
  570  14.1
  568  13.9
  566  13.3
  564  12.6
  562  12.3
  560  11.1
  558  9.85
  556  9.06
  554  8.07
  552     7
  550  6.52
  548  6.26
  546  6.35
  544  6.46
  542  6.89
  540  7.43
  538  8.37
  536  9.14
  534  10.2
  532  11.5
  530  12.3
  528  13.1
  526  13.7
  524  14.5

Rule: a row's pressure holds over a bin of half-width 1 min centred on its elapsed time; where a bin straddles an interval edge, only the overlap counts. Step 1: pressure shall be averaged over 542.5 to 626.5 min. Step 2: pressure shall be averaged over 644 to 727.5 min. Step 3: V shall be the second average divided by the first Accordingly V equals 1.2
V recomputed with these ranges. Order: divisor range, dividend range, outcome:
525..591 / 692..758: 1.26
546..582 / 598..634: 1.30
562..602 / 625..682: 1.10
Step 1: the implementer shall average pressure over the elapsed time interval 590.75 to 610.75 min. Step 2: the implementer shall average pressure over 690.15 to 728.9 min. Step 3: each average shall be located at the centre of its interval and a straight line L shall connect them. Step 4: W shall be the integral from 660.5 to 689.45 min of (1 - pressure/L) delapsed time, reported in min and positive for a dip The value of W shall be -2.5 min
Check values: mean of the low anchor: 15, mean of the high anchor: 14.3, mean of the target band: 15.7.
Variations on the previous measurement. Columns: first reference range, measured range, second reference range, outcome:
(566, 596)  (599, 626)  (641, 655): 0.6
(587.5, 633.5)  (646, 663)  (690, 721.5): -2.5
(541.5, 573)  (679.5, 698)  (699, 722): -2.4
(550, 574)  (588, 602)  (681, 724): -2.9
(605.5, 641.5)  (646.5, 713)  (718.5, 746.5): -0.4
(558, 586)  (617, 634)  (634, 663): 0.7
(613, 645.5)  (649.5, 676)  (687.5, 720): -2.1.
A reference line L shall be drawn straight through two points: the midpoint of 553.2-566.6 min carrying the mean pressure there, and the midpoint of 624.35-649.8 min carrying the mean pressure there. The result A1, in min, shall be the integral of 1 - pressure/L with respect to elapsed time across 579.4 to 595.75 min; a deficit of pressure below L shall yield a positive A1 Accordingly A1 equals -2.8 min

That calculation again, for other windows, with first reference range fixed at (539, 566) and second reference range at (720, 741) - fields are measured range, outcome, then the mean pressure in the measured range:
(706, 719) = -0.07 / 14.4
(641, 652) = -4.06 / 16.4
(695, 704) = 0.48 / 13.1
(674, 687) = -2.84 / 16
